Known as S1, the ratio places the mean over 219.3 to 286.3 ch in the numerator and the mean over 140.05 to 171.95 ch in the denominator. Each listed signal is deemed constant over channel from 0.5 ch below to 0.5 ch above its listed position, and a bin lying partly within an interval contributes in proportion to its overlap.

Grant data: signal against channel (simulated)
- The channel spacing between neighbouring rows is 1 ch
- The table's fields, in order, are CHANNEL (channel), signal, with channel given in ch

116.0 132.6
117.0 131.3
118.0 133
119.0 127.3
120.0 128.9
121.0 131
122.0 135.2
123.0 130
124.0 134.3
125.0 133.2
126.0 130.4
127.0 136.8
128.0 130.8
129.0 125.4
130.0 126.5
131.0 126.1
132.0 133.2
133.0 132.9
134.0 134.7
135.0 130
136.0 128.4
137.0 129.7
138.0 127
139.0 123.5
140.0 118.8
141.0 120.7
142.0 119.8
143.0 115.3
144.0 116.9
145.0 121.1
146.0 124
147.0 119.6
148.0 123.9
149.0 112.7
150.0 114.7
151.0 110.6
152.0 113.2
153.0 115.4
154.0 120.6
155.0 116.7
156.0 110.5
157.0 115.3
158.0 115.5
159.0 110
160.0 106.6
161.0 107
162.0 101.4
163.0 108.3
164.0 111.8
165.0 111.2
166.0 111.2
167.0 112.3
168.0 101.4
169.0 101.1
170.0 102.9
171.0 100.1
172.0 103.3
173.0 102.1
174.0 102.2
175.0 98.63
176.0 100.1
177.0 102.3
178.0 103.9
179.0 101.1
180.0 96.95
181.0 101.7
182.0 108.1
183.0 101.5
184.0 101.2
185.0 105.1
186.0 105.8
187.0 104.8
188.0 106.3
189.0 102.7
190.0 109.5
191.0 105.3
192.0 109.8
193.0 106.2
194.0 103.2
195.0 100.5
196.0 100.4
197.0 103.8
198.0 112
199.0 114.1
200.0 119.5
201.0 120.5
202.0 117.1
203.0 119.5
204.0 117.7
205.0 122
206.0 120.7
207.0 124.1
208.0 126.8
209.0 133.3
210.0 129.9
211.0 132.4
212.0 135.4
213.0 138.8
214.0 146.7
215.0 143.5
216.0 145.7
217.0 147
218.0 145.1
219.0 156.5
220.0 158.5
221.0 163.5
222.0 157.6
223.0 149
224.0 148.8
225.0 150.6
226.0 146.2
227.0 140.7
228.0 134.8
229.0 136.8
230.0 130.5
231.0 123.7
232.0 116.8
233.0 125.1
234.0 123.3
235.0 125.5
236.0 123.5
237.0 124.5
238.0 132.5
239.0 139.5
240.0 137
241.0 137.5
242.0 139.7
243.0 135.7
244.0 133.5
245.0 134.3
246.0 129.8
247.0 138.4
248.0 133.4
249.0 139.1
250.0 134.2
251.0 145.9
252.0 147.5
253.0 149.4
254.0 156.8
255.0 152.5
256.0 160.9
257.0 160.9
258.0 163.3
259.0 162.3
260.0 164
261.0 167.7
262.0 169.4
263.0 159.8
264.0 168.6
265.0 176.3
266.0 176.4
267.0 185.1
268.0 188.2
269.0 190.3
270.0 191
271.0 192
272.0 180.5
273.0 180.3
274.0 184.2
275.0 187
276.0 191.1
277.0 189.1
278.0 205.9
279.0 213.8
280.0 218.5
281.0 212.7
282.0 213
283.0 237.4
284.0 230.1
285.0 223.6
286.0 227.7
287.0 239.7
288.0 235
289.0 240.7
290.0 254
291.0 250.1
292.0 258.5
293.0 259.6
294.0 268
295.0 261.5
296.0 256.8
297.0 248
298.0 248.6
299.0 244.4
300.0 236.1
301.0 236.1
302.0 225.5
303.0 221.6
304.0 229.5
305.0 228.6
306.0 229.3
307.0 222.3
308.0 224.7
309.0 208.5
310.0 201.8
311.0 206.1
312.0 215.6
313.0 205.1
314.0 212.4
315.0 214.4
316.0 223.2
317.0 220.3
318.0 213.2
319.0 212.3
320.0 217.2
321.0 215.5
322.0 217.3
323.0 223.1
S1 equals 1.44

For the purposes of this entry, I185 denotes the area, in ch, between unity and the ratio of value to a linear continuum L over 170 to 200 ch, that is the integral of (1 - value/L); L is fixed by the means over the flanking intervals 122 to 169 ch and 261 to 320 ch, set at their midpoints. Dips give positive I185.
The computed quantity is 8.6 ch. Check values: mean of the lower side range 120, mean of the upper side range 216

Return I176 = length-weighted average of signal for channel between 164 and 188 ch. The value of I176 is 104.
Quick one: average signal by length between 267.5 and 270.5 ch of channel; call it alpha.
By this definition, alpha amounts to 190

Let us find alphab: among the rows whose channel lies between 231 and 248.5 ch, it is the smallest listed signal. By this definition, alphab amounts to 116.8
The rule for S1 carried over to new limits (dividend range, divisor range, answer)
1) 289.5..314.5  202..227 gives 1.68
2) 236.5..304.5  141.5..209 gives 1.73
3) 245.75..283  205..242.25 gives 1.26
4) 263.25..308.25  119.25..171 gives 1.83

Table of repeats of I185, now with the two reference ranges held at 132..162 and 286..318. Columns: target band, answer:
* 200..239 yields 8.39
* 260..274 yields 1.93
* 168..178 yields 2.65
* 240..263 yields 5.62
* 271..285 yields 0.76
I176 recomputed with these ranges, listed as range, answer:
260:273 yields 178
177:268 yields 133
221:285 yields 161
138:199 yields 109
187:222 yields 125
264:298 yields 217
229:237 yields 125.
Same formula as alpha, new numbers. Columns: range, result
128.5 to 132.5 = 128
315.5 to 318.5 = 219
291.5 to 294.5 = 262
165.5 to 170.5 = 106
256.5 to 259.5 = 162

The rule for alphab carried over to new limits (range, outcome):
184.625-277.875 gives 100.4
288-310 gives 201.8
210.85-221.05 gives 132.4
